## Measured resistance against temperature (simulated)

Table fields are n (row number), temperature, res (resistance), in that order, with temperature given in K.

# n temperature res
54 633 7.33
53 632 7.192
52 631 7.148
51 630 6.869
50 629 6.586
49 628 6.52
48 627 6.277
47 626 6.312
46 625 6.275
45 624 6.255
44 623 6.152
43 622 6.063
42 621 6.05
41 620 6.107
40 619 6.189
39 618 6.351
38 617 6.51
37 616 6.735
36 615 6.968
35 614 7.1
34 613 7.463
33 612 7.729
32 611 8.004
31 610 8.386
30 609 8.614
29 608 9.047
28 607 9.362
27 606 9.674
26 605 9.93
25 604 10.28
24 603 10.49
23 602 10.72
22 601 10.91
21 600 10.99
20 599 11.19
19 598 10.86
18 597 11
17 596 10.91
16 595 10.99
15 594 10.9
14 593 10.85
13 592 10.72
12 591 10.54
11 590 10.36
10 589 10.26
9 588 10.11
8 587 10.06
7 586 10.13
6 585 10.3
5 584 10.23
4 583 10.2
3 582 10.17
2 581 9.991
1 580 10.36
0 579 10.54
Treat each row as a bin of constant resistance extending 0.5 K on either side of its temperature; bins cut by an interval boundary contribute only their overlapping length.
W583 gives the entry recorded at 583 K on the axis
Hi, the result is 10.2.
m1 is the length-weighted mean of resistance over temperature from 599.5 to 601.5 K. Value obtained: 10.9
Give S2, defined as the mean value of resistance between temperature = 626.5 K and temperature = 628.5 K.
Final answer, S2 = 6.4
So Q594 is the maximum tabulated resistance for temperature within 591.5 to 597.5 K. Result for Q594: 11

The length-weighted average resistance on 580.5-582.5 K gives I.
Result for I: 10.1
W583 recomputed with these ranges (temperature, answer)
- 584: 10.23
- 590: 10.36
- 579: 10.54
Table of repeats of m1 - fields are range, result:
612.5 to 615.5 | 7.18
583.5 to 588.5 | 10.2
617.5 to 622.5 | 6.15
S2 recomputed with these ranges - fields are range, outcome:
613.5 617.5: 6.83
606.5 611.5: 8.68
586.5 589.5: 10.1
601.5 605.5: 10.4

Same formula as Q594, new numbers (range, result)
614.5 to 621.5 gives 6.968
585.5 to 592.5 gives 10.72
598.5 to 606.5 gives 11.19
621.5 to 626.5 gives 6.312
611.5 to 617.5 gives 7.729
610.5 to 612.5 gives 8.004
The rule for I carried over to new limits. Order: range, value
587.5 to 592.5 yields 10.4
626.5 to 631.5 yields 6.68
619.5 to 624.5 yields 6.13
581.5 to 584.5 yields 10.2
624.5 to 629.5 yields 6.39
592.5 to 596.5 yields 10.9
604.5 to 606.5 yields 9.8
